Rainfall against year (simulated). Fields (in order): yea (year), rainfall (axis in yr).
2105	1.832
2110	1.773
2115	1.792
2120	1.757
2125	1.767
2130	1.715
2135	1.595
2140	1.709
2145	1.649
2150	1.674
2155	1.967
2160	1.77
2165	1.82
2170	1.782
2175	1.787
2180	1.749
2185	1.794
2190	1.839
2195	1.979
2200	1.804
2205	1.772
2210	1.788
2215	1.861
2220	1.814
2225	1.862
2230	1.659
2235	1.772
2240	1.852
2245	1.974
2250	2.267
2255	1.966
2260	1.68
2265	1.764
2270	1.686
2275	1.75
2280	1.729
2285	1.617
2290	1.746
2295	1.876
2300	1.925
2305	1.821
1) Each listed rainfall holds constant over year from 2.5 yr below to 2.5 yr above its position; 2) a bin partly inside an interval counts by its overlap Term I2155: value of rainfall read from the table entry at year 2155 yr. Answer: 1.967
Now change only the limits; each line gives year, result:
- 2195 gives 1.979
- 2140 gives 1.709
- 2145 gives 1.649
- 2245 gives 1.974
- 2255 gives 1.966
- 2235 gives 1.772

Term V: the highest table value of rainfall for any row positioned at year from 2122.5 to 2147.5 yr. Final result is 1.767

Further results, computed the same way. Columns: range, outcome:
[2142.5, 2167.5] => 1.967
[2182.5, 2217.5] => 1.979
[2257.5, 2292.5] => 1.764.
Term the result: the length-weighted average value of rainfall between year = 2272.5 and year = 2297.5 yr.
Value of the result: 1.74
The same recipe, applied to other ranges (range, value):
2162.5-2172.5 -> 1.8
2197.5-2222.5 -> 1.81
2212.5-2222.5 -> 1.84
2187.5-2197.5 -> 1.91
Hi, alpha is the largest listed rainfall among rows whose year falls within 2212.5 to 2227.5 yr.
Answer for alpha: 1.862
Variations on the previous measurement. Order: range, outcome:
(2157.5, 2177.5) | 1.82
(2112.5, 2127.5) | 1.792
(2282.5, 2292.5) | 1.746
